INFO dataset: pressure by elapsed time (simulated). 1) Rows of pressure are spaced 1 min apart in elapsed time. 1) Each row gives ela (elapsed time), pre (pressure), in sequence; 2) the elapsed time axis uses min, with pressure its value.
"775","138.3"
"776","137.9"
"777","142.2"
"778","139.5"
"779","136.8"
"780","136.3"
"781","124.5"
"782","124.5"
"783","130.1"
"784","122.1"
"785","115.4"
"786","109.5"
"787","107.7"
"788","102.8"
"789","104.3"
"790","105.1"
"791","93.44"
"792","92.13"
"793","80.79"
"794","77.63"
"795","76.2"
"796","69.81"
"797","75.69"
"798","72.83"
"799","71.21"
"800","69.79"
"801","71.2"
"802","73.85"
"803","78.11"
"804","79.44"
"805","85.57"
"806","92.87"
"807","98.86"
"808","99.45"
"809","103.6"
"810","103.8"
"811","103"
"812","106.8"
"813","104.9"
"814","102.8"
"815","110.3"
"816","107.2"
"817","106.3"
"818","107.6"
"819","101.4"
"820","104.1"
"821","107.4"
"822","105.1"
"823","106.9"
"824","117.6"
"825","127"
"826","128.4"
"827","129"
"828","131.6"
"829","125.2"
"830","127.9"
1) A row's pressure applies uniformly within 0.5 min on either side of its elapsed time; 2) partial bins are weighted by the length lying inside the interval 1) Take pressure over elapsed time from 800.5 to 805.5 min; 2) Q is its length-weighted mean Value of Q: 77.6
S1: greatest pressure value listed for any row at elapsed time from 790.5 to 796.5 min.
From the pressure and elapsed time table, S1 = 93.44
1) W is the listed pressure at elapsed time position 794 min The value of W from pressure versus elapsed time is 77.63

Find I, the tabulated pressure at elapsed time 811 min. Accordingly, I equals 103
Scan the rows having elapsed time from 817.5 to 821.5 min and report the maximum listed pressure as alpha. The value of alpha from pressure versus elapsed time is 107.6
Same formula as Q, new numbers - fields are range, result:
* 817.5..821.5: 105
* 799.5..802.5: 71.6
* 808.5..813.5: 104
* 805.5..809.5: 98.7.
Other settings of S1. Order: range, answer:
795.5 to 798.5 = 75.69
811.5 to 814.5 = 106.8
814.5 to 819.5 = 110.3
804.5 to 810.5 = 103.8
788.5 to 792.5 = 105.1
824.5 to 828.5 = 131.6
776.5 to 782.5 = 142.2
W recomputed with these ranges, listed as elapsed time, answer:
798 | 72.83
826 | 128.4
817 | 106.3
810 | 103.8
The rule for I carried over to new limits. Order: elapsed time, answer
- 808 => 99.45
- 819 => 101.4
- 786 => 109.5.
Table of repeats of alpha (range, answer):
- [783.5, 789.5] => 122.1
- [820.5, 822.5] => 107.4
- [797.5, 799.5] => 72.83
